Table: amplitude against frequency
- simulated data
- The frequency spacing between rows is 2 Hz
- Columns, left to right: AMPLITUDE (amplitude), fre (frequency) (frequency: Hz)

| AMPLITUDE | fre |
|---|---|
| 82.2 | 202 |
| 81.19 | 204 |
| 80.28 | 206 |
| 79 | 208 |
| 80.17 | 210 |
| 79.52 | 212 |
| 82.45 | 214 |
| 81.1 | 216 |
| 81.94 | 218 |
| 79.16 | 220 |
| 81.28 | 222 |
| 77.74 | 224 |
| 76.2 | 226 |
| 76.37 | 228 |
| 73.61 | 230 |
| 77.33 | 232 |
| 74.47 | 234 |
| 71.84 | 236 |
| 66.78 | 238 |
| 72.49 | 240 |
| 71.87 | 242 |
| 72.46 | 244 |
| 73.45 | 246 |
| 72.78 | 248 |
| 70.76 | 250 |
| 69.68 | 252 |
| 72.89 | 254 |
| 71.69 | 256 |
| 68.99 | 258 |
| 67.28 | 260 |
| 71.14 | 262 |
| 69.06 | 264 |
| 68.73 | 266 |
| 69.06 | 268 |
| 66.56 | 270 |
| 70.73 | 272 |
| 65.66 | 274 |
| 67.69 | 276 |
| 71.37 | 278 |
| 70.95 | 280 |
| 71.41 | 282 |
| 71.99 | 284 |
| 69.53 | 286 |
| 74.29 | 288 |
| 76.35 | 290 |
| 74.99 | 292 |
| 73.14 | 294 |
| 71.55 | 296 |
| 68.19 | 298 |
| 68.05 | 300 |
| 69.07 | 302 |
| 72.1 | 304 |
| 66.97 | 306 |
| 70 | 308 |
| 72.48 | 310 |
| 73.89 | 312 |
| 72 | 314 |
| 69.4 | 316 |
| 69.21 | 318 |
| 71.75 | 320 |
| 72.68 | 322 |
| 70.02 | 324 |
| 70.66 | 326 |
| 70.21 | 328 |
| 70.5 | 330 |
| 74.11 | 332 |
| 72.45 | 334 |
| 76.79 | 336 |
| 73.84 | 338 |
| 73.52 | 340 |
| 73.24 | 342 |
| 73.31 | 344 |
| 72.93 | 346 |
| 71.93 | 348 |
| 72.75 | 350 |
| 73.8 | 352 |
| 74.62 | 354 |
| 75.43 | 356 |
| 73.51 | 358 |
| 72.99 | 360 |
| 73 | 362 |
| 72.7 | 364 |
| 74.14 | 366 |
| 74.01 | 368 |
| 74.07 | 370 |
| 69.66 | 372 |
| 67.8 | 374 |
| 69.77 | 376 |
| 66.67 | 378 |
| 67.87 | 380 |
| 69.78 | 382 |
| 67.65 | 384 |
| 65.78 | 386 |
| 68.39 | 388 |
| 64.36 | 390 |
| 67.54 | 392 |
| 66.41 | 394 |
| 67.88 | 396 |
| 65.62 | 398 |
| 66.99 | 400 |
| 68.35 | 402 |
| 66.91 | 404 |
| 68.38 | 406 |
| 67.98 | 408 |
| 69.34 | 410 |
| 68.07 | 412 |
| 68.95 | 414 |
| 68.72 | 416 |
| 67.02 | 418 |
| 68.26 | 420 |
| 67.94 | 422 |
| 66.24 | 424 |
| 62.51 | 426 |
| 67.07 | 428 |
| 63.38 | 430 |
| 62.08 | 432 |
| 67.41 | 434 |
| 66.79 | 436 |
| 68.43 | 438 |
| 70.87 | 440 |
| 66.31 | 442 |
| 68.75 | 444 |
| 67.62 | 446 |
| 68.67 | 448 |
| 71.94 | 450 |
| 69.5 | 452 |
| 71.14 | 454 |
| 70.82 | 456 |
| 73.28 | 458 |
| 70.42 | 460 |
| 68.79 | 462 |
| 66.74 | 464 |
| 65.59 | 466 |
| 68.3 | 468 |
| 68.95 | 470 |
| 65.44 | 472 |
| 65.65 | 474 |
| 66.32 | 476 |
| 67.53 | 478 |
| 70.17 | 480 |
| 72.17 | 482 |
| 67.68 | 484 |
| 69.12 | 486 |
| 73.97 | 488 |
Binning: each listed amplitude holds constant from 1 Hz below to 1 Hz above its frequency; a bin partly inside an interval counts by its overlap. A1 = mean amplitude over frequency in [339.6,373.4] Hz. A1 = 73.2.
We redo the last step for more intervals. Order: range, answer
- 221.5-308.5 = 71.5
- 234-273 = 70.5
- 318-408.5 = 70.7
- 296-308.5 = 69.2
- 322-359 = 73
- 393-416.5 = 67.8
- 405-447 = 67.2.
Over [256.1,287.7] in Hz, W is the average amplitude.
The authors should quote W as 69.5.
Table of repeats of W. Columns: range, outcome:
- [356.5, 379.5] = 71.7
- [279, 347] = 71.8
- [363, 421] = 68.6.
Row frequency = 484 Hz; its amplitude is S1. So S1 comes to 67.68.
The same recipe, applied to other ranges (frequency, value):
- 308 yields 70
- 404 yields 66.91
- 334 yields 72.45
